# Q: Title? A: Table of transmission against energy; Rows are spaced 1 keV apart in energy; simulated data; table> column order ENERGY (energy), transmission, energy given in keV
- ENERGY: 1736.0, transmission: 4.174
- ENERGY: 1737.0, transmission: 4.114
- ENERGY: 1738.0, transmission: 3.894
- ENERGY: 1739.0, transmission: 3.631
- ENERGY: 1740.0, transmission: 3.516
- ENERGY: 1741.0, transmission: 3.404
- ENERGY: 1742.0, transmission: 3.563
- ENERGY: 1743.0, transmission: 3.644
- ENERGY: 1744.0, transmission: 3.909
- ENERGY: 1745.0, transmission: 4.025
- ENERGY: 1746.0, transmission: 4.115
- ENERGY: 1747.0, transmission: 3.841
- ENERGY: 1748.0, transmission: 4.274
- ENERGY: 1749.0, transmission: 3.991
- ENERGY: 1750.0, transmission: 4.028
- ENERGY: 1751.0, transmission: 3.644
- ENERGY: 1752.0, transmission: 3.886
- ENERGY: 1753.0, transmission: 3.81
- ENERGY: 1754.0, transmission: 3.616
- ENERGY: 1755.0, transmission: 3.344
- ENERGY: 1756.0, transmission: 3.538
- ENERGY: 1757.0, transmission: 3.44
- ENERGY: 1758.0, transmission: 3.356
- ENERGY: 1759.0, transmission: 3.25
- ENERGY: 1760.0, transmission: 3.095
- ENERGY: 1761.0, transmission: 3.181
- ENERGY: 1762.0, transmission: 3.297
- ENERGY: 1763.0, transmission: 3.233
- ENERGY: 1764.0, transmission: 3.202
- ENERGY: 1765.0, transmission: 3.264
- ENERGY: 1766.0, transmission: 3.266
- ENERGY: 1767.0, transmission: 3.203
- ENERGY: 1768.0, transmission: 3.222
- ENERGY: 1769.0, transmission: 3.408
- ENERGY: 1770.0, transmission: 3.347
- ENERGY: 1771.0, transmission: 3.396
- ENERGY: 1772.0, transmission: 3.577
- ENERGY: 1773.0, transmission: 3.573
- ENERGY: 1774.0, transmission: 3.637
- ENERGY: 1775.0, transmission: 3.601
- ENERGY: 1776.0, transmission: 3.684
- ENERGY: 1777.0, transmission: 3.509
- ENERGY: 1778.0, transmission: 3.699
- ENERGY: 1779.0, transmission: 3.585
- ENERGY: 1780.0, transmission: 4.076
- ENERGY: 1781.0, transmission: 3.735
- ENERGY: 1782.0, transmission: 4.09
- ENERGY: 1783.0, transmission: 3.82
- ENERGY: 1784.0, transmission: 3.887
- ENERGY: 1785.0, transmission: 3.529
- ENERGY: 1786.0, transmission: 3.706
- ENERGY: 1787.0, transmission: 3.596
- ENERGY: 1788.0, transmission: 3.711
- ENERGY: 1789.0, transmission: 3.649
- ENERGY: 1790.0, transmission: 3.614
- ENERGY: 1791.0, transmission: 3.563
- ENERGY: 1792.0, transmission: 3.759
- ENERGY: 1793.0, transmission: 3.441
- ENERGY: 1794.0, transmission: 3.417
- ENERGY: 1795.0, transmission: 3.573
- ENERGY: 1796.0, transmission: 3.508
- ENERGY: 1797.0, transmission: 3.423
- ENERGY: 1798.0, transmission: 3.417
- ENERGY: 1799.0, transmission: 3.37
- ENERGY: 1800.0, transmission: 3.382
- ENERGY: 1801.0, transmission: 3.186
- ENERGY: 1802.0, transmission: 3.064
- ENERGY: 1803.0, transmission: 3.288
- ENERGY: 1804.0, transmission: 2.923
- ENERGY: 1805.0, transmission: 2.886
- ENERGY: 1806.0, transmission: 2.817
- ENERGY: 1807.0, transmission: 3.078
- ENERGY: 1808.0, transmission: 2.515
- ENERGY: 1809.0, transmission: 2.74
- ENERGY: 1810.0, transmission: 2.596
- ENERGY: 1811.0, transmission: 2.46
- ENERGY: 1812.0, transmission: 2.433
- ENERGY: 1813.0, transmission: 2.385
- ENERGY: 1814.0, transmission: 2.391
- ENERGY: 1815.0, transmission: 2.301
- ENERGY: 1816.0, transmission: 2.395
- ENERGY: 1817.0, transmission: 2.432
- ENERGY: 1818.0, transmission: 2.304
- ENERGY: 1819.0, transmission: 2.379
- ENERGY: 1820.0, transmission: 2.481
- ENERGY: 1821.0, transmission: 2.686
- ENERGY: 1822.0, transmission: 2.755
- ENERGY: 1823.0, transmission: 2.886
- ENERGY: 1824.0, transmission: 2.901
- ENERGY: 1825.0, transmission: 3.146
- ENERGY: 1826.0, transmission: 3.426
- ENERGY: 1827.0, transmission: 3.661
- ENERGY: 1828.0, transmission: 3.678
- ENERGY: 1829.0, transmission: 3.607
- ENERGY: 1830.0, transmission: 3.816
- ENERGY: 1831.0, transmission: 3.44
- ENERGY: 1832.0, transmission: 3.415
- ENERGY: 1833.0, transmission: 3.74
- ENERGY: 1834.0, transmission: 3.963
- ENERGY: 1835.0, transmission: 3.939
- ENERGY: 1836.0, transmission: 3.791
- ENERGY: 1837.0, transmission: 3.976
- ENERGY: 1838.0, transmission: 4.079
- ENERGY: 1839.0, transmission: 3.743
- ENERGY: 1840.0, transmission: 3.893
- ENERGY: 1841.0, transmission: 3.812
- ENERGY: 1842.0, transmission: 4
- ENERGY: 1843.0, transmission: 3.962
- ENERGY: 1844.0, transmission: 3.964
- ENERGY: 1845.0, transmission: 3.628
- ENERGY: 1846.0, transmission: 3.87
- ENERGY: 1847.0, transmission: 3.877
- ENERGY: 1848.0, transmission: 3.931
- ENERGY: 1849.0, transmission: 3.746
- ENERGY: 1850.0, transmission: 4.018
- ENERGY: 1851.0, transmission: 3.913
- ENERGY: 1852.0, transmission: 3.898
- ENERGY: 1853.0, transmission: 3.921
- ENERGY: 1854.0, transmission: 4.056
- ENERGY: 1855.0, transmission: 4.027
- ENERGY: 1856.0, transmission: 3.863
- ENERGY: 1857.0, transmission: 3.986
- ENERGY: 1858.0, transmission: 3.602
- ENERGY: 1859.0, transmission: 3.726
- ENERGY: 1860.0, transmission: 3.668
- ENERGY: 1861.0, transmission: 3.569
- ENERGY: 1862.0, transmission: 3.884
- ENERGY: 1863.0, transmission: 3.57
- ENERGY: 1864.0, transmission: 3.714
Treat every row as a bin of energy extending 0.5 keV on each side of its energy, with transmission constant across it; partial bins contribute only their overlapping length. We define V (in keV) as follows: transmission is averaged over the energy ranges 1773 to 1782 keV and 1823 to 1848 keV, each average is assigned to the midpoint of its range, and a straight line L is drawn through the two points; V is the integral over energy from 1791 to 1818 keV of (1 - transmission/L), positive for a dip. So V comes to 5.4 keV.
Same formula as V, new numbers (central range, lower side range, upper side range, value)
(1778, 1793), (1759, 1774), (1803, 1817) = -3.5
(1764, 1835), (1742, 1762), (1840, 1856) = 9.7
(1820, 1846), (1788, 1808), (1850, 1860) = 0.7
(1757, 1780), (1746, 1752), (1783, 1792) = 2.5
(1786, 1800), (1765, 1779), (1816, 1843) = -0.4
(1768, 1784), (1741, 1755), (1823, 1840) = 0.5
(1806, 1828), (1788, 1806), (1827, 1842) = 5.4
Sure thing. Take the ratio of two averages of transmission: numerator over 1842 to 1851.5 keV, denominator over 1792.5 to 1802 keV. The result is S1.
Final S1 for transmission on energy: 1.1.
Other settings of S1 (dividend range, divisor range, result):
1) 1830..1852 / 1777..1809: 1.11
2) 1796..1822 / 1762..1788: 0.78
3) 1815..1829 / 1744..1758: 0.75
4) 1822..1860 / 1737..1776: 1.05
